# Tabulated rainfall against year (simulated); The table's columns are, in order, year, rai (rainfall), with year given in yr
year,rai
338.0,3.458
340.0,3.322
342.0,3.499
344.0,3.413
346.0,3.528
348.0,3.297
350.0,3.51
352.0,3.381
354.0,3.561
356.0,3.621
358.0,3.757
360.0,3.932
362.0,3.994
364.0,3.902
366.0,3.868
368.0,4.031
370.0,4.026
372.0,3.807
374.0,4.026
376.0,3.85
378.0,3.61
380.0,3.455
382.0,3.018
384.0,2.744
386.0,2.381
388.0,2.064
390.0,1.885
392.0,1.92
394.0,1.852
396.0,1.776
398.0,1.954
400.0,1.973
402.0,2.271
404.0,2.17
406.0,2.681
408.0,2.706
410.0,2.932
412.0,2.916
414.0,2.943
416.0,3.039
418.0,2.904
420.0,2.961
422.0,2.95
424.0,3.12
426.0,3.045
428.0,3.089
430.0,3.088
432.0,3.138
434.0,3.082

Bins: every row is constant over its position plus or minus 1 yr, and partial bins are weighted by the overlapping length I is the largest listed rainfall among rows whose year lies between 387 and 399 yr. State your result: 2.064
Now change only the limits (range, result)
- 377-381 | 3.61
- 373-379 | 4.026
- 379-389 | 3.455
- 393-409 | 2.706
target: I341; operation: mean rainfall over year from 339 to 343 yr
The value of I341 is 3.41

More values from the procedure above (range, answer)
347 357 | 3.47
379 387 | 2.9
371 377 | 3.89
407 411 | 2.82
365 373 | 3.93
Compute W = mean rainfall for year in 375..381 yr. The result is 3.64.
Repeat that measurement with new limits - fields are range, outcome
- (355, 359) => 3.69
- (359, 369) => 3.95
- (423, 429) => 3.08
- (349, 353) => 3.45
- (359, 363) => 3.96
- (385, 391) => 2.11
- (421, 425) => 3.04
